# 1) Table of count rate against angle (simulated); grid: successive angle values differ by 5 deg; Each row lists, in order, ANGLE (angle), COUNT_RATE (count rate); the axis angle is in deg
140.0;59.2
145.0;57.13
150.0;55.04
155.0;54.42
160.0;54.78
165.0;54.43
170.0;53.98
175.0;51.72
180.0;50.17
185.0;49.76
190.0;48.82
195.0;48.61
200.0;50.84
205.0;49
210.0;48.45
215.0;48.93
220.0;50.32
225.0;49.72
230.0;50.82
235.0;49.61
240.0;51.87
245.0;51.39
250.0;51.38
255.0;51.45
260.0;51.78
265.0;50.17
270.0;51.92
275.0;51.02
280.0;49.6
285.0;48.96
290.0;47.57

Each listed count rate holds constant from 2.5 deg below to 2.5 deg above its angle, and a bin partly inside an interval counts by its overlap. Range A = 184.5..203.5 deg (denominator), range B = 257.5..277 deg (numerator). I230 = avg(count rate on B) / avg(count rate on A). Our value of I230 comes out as 1.04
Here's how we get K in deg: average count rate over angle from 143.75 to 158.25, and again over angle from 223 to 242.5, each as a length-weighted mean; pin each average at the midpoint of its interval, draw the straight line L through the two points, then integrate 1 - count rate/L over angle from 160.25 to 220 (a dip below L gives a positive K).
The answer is 2.8 deg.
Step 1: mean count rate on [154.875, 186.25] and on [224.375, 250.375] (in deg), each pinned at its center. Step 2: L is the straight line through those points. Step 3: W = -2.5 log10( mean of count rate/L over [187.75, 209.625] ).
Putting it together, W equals 0.058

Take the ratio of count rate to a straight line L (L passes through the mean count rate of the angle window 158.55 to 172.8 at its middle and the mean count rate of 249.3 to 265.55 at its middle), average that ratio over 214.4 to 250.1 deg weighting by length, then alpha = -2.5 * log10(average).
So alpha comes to 0.034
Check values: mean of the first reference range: 54.3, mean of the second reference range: 51.3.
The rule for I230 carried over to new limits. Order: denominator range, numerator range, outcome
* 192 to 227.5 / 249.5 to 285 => 1.03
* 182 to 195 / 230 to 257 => 1.04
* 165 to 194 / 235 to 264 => 1.00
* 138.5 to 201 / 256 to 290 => 0.95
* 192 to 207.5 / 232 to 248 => 1.03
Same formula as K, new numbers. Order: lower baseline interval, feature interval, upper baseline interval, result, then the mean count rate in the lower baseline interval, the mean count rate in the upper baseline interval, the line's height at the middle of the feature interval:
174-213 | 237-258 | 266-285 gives -0.5 deg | 49.6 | 50.5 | 50.2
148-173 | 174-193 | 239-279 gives 1.3 deg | 54.5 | 51.3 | 53.7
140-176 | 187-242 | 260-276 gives 3.4 deg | 54.9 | 51.2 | 53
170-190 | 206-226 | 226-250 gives 0.6 deg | 50.8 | 50.9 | 50.8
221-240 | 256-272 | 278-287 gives -0.5 deg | 50.3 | 49.3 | 49.6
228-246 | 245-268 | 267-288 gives -0.3 deg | 50.9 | 50.3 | 50.6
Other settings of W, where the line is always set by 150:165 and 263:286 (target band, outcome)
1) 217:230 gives 0.045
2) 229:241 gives 0.026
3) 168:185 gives 0.049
